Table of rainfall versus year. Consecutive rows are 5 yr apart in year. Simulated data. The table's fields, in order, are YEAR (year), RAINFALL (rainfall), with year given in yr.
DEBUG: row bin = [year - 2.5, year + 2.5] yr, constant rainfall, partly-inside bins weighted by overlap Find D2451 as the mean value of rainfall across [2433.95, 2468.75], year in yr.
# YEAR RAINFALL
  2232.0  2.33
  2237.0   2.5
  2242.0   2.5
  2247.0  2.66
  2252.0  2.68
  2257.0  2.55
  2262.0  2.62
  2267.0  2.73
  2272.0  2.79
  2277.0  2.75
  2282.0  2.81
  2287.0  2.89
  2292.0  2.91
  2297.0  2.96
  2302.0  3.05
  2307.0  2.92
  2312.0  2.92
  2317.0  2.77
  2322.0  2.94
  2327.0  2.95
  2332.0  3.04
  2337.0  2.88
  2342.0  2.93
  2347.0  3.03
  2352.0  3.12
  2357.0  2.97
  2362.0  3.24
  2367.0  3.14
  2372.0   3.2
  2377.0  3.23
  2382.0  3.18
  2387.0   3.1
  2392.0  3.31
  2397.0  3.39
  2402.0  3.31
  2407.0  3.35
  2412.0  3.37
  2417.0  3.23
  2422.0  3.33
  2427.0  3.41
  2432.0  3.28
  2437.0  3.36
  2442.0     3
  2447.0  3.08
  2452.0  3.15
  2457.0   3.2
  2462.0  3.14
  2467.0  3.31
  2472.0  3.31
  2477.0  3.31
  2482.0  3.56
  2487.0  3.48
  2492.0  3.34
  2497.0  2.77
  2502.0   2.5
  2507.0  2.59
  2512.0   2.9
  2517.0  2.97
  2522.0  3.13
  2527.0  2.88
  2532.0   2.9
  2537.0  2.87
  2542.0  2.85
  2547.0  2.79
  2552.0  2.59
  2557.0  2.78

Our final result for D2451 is 3.18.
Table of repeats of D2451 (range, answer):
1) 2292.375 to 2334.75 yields 2.94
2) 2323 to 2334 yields 2.99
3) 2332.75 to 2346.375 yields 2.94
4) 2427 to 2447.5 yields 3.22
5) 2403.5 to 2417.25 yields 3.33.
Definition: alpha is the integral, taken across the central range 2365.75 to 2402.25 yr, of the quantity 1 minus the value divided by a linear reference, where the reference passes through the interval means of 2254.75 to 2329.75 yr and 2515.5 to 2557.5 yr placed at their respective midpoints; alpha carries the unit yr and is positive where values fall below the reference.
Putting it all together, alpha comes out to -4.9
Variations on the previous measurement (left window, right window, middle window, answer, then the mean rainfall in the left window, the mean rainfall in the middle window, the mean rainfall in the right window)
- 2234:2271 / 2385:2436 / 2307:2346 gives 0.2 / 2.61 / 2.92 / 3.31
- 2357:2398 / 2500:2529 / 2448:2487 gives -4.3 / 3.2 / 3.29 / 2.83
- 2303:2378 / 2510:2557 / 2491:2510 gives 0.9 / 3.02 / 2.76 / 2.87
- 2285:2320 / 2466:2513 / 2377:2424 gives -4.1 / 2.92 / 3.28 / 3.11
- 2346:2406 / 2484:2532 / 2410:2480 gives -4.1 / 3.19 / 3.25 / 2.95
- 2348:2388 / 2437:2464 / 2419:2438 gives -1.2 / 3.14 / 3.34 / 3.14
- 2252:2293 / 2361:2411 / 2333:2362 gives 0.6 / 2.75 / 3.01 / 3.25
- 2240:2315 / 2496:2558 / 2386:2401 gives -2.6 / 2.78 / 3.29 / 2.81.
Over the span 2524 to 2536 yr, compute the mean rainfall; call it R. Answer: 2.9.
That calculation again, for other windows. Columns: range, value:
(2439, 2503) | 3.18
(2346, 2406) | 3.19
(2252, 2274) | 2.67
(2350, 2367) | 3.11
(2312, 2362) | 2.97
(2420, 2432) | 3.35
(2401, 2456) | 3.26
